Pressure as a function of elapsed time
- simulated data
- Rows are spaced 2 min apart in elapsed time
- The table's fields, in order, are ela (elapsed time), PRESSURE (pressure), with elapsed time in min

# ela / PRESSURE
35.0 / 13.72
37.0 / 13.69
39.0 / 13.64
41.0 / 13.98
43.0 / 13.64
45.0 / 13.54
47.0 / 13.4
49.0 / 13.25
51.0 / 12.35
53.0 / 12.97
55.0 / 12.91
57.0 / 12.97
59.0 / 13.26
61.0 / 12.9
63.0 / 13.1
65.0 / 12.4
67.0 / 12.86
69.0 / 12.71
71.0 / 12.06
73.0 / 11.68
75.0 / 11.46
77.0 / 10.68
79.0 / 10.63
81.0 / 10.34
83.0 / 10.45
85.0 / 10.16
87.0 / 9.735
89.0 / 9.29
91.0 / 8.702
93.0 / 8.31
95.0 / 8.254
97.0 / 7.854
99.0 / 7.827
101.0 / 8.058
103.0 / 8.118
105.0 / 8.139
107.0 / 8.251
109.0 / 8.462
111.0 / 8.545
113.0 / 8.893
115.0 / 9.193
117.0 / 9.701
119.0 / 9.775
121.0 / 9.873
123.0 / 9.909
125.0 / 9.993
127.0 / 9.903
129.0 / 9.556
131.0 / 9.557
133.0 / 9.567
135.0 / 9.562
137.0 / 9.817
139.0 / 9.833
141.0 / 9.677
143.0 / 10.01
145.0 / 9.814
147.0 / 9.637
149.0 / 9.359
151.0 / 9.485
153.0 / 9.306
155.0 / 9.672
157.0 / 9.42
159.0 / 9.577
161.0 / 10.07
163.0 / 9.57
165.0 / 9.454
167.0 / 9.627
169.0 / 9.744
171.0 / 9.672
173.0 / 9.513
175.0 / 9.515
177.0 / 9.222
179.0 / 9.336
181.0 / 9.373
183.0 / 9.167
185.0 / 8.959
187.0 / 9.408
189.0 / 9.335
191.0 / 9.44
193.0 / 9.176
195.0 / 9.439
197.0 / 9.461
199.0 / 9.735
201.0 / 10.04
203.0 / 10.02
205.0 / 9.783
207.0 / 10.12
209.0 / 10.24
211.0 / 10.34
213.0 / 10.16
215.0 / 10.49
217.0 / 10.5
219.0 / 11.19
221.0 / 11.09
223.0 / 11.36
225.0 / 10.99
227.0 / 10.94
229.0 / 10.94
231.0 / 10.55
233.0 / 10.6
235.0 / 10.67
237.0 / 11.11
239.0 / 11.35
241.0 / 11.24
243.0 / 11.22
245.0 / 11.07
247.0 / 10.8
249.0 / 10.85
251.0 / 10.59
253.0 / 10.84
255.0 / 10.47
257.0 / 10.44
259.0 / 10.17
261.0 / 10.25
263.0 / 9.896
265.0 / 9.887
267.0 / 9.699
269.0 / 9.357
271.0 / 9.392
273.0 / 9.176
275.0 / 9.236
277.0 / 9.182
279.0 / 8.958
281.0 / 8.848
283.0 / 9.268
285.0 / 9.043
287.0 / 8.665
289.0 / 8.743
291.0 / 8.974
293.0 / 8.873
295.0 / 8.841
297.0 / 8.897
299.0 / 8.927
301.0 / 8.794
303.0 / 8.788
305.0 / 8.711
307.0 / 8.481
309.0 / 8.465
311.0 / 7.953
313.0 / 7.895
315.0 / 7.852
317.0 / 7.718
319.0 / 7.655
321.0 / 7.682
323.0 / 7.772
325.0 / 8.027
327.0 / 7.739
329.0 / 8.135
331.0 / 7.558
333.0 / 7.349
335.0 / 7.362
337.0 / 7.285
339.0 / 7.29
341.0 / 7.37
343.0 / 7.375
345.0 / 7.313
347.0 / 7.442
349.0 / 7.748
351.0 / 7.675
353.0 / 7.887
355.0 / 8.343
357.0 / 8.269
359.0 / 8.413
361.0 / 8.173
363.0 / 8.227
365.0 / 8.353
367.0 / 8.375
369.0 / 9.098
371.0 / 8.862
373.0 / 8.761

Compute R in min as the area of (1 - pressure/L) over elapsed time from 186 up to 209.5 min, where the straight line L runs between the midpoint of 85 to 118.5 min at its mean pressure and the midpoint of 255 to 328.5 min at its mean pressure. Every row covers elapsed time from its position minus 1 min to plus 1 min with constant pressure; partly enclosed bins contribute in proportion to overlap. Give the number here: -2.46 min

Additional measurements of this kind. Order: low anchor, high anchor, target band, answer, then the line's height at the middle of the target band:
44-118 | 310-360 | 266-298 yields -2.8 min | 8.33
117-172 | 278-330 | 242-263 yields -4.2 min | 8.85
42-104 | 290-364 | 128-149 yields 1.3 min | 10.4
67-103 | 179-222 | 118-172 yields 1.2 min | 9.9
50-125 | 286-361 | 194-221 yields -2.9 min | 9.18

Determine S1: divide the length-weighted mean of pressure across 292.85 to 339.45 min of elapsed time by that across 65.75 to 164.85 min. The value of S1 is 0.84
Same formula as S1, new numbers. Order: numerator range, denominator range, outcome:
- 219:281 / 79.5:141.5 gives 1.13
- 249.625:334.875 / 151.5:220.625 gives 0.91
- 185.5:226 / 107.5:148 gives 1.06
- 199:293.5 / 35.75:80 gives 0.80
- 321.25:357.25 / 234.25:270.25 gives 0.73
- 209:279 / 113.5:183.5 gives 1.09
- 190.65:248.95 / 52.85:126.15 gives 1.02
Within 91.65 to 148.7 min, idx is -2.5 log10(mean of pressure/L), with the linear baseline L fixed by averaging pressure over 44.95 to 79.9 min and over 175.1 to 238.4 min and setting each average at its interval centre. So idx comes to 0.25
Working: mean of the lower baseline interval 12.5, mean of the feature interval 9.15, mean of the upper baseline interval 10.1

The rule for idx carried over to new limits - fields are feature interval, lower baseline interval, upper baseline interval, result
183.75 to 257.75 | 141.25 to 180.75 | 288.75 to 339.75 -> -0.16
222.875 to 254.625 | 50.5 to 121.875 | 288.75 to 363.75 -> -0.22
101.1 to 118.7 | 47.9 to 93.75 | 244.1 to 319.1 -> 0.27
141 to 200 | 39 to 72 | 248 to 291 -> 0.18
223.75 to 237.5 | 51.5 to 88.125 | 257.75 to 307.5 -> -0.11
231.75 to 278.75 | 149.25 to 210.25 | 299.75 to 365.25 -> -0.18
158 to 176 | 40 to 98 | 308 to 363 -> 0.06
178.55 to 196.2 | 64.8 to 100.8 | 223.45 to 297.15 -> 0.09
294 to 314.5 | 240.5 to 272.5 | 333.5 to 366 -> 0.06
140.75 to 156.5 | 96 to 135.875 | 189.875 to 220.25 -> -0.02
